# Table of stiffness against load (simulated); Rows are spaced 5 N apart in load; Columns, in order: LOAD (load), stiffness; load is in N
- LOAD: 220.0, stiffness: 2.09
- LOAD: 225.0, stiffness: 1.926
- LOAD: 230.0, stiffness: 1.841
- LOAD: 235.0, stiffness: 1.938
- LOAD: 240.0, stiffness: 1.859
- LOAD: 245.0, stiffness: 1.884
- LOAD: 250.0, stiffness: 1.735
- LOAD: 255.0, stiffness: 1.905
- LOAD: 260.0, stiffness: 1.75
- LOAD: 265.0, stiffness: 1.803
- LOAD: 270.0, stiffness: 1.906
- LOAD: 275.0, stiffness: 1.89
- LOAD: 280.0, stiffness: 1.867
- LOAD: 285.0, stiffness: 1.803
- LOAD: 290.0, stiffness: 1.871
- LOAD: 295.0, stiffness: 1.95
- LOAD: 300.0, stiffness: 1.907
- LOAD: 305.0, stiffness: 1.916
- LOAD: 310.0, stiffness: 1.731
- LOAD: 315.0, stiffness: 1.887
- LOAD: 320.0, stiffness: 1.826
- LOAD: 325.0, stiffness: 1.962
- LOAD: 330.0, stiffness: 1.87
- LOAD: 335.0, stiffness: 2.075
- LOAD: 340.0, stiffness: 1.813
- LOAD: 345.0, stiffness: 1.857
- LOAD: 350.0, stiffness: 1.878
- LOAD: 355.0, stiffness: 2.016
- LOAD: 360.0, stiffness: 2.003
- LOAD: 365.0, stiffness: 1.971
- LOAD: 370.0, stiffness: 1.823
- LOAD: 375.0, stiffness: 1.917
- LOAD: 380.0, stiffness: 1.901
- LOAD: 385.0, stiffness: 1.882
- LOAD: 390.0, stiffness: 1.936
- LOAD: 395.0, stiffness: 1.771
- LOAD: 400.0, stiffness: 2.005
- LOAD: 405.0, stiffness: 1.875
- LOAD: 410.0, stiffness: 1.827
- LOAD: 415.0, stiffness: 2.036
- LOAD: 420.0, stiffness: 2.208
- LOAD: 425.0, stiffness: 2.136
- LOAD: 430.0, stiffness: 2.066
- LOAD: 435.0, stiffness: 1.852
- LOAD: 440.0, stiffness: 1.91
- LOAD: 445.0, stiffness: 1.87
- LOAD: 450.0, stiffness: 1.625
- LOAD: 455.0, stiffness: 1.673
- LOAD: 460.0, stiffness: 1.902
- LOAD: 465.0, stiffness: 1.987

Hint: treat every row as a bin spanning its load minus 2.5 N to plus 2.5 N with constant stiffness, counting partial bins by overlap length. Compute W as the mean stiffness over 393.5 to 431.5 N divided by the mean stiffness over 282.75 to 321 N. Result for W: 1.07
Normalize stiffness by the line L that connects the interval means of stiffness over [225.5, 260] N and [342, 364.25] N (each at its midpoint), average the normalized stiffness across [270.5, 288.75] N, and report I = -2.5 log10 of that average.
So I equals 0.013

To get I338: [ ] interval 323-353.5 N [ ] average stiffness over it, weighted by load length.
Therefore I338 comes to 1.91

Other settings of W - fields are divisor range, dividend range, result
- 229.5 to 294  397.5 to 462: 1.04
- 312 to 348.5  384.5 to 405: 1.00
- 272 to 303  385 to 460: 1.02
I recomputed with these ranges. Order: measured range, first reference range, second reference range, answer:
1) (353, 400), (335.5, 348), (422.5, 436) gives 0.01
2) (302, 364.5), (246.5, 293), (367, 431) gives -0.01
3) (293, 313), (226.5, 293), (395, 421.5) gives 0.01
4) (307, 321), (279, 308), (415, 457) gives 0.04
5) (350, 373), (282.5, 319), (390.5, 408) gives -0.04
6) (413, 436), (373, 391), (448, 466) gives -0.13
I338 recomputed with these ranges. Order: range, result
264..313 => 1.87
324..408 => 1.91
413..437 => 2.06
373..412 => 1.89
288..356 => 1.89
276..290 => 1.85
